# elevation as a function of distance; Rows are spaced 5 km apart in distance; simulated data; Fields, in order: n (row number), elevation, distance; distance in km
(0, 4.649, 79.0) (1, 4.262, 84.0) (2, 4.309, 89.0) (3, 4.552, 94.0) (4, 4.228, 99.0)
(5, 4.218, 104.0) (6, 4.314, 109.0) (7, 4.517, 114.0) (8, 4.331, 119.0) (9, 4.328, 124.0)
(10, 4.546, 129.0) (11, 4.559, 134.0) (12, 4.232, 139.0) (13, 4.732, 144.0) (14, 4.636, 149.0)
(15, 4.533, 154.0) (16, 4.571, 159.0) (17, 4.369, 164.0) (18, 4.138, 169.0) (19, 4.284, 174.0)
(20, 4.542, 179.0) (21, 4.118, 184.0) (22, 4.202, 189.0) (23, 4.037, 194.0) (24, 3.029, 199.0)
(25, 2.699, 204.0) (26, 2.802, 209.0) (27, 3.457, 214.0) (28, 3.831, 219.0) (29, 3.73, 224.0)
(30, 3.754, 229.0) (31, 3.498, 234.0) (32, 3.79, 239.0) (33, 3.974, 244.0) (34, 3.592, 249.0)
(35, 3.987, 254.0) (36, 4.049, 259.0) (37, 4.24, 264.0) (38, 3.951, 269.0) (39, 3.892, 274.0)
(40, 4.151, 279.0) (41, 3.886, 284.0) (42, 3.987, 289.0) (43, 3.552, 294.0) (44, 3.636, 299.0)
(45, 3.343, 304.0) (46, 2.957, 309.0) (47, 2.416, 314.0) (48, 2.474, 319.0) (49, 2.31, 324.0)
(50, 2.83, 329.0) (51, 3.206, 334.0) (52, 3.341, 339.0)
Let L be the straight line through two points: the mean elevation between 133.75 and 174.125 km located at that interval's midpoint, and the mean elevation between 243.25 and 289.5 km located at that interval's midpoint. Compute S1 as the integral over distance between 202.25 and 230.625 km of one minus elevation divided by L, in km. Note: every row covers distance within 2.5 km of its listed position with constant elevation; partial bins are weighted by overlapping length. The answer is 5.40 km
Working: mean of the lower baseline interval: 4.45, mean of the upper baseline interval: 3.97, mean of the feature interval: 3.39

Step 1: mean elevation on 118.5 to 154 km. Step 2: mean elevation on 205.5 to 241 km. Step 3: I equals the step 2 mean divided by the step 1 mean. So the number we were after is 0.8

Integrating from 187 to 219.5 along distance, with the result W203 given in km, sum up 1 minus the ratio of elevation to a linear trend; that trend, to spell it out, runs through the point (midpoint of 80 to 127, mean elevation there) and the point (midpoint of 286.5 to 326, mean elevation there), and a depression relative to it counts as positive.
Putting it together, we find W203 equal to 2.91 km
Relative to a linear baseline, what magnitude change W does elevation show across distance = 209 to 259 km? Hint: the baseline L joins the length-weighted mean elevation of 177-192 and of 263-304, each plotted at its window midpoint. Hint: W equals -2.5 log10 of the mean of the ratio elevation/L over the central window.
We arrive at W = 0.10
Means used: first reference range 4.27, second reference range 3.87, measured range 3.7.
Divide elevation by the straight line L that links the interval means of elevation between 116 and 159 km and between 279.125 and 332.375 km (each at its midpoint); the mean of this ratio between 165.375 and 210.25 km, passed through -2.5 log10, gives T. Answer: 0.09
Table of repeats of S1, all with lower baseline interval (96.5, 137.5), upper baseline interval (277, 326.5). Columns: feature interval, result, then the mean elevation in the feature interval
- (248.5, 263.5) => -1.8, 3.96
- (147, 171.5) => -1.9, 4.45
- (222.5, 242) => -0.1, 3.7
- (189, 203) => 1.2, 3.56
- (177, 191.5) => -1.1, 4.28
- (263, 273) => -1.7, 4.04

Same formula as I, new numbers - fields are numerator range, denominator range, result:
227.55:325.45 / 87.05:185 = 0.81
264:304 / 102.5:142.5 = 0.88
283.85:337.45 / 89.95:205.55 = 0.73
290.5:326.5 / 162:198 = 0.71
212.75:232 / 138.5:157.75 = 0.81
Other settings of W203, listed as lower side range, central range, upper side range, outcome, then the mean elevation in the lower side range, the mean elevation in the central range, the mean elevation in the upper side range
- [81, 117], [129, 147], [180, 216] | -2.2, 4.35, 4.52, 3.52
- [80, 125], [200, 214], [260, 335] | 3.4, 4.35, 2.91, 3.41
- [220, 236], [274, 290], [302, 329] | -4.8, 3.68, 3.99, 2.7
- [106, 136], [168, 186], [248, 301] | -0.2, 4.43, 4.29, 3.91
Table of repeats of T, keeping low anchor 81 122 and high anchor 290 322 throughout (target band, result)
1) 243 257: -0.122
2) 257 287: -0.215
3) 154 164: -0.132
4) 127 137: -0.095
